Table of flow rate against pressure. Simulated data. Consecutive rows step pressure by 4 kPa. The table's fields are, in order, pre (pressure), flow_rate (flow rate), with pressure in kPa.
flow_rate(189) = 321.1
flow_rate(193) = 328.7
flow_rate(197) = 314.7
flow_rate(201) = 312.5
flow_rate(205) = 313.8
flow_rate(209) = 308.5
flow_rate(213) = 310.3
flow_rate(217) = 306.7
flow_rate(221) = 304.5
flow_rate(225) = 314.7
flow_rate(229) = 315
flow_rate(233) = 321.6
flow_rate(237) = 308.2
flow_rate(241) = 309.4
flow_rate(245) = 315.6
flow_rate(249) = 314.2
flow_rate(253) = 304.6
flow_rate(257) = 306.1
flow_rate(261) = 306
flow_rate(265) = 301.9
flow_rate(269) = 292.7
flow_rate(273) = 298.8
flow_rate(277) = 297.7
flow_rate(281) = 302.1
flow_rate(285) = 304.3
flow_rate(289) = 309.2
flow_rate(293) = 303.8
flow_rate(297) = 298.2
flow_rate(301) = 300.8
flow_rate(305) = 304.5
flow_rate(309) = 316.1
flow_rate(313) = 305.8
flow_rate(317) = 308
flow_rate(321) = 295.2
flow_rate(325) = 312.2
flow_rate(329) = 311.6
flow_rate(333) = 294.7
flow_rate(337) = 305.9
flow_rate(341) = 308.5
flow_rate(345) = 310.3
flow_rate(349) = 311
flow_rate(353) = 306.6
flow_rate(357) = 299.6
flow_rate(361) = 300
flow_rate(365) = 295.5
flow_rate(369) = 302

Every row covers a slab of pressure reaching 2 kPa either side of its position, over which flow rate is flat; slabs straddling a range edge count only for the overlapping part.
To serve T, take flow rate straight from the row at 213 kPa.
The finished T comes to 310.3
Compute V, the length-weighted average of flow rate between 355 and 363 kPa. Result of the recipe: 300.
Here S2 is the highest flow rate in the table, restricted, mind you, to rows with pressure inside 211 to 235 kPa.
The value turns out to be 321.6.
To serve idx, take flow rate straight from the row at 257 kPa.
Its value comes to 306.1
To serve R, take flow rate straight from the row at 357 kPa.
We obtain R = 299.6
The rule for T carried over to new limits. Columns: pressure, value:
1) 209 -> 308.5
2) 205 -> 313.8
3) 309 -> 316.1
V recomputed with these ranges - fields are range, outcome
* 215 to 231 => 310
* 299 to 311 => 307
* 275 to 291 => 303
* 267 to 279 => 296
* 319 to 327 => 304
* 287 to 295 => 306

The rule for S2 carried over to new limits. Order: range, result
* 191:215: 328.7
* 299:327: 316.1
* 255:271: 306.1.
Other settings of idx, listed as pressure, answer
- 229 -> 315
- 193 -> 328.7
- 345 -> 310.3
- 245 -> 315.6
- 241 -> 309.4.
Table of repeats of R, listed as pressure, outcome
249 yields 314.2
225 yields 314.7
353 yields 306.6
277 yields 297.7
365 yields 295.5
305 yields 304.5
